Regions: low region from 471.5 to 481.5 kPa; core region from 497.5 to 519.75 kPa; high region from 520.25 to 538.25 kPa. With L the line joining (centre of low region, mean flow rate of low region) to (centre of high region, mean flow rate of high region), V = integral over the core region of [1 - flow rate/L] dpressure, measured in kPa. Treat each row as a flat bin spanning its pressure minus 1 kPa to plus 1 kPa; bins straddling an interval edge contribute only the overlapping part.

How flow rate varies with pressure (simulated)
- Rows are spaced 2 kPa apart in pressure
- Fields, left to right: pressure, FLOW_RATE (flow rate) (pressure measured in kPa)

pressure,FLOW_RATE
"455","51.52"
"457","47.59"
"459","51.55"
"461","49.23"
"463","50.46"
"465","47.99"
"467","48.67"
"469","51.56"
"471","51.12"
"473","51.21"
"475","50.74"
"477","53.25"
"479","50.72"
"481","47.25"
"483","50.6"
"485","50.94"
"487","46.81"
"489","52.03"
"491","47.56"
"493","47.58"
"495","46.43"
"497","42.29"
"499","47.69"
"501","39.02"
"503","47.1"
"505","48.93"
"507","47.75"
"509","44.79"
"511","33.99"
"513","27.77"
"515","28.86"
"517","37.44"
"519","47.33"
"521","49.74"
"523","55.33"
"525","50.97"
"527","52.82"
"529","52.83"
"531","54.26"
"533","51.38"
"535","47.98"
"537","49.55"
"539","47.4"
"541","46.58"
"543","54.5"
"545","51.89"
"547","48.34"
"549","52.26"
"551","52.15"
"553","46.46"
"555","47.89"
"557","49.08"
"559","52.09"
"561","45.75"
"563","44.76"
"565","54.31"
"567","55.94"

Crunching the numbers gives 4.5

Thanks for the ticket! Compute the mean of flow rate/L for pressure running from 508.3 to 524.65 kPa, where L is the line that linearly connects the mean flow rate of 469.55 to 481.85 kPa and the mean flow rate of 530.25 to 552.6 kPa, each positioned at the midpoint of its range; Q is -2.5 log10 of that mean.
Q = 0.228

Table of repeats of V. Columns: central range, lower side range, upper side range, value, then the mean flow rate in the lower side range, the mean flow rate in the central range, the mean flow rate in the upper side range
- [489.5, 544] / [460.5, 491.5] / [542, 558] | 4.3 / 50.1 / 46.3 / 50.3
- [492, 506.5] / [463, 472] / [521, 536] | 1.5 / 49.9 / 45.7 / 52.1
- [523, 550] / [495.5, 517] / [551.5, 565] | -3.5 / 40.8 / 51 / 48.3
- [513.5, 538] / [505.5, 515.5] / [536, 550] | -2.4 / 37.6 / 47.8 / 50.1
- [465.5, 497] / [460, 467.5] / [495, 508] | -1.4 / 49.1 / 49.5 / 45.5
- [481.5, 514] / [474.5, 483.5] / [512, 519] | -2.6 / 50.5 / 45.1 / 33.6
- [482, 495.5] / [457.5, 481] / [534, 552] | 0.4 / 50.4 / 48.9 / 50.1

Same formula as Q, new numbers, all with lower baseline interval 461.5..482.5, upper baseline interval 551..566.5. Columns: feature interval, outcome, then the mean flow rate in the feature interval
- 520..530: -0.06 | 52.3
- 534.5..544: 0.00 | 49.3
